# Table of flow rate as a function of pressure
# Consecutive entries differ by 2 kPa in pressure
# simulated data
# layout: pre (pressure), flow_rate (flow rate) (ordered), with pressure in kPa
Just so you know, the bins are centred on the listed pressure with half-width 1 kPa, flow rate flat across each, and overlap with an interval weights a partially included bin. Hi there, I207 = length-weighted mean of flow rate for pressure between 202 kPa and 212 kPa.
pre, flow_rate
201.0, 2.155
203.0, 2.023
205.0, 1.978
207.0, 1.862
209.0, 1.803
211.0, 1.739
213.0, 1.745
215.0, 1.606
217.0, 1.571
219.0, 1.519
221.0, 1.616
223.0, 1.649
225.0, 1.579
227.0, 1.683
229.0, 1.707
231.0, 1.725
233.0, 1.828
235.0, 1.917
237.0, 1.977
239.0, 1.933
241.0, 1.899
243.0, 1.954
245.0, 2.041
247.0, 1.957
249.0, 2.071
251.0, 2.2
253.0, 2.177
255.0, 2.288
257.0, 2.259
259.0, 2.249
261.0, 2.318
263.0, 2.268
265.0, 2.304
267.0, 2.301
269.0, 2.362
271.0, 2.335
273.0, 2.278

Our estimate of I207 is 1.88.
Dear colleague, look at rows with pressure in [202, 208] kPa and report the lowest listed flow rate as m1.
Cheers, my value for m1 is 1.862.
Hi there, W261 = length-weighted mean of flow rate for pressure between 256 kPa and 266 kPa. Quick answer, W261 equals 2.28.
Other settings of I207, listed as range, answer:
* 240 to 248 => 1.96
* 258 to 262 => 2.28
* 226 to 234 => 1.74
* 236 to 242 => 1.94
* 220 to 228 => 1.63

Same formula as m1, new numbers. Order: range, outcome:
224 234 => 1.579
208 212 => 1.739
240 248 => 1.899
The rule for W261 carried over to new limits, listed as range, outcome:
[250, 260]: 2.23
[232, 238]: 1.91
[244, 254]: 2.09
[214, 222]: 1.58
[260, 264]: 2.29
